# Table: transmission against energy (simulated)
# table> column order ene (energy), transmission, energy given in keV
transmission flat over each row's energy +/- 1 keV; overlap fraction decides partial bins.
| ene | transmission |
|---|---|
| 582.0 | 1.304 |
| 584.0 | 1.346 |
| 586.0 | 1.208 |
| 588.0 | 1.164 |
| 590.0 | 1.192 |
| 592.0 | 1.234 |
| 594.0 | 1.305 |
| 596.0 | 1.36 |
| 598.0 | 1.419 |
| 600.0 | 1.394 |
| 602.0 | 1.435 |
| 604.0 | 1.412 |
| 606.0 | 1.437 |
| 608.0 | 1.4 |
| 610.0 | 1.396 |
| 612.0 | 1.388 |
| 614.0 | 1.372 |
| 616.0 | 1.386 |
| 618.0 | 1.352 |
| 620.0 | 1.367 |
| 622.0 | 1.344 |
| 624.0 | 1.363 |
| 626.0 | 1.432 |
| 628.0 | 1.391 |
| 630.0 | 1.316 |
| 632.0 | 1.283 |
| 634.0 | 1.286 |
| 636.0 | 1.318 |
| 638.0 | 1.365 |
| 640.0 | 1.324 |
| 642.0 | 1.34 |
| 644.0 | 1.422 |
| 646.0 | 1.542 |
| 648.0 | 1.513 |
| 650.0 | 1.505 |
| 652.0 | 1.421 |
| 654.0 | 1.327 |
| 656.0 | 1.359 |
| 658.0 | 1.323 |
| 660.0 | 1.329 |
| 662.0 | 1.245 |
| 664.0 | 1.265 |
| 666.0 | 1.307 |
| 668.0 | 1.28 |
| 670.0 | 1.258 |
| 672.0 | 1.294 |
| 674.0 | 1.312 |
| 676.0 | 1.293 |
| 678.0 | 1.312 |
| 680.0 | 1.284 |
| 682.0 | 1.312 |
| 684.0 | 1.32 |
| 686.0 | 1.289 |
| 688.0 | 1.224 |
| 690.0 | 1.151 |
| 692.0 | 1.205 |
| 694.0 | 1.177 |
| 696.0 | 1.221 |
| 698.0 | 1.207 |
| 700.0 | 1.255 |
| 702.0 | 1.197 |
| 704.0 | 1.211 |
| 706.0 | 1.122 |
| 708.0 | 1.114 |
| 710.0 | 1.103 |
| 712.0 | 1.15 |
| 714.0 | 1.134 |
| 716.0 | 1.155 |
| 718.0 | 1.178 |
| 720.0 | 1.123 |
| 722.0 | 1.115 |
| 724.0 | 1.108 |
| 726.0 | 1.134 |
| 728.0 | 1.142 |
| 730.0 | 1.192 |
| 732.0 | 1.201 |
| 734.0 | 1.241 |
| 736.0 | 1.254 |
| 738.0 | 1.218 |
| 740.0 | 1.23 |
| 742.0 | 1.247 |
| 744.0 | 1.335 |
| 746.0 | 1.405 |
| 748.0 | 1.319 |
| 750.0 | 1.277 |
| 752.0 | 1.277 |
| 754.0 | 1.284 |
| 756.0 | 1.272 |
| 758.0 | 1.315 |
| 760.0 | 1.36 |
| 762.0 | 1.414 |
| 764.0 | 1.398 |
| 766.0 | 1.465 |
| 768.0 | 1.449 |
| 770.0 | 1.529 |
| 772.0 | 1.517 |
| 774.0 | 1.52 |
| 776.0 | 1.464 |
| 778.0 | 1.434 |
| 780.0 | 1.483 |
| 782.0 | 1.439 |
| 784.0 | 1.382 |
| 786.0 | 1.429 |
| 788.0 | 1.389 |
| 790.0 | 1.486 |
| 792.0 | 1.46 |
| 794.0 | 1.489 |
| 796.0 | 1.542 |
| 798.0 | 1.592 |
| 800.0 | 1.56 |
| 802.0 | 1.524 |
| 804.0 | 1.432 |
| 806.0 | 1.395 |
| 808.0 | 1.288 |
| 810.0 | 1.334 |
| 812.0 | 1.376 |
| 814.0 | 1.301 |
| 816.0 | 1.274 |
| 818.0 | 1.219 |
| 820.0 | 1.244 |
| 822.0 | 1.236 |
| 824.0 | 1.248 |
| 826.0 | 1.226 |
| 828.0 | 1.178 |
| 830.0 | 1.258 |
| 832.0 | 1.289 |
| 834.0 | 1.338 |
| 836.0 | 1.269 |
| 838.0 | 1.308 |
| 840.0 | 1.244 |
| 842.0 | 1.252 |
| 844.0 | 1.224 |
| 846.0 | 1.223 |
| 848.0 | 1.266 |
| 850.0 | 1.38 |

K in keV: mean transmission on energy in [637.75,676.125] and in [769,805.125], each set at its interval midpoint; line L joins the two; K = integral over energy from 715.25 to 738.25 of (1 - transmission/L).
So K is 4.1 keV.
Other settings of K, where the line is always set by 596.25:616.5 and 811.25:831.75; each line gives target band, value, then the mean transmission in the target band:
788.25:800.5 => -2.3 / 1.51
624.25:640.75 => 0.5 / 1.34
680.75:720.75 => 4.3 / 1.19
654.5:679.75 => 1.2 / 1.3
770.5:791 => -2.8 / 1.46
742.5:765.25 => -0.5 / 1.33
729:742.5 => 0.9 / 1.23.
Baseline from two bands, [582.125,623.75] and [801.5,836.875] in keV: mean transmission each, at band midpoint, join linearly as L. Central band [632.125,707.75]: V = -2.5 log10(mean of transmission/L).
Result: 0.03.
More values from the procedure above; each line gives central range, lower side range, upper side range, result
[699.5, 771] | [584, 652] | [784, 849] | 0.085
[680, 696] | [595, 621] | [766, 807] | 0.154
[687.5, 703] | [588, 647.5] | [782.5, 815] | 0.159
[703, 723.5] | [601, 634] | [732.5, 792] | 0.203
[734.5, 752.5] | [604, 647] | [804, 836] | 0.030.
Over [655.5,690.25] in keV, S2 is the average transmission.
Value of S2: 1.29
